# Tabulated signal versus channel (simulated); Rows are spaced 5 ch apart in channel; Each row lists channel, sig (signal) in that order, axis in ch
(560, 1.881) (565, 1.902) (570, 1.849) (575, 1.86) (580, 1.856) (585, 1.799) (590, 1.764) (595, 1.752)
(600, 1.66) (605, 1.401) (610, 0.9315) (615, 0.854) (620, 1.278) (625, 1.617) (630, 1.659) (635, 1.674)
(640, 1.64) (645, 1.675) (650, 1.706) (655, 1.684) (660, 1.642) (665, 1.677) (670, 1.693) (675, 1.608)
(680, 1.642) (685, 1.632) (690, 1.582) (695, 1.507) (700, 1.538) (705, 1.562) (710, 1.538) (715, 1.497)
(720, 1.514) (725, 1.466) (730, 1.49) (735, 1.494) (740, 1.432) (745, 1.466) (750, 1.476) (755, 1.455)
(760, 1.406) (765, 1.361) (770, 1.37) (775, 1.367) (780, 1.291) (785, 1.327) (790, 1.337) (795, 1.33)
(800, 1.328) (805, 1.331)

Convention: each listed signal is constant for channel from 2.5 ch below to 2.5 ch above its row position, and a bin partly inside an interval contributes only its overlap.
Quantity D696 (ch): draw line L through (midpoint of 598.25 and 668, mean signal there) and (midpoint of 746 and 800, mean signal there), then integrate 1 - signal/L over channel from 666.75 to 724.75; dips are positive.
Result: -5.0 ch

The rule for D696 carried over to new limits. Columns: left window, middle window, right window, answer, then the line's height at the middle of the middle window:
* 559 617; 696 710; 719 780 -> -0.5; 1.49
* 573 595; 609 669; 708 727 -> 5.6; 1.68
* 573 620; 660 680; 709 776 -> -2.2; 1.49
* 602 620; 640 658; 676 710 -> -4.8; 1.33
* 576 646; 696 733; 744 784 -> -1.8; 1.44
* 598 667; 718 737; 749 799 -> -1.0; 1.41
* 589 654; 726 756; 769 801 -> -1.9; 1.38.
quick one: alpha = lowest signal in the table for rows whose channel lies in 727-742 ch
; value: 1.432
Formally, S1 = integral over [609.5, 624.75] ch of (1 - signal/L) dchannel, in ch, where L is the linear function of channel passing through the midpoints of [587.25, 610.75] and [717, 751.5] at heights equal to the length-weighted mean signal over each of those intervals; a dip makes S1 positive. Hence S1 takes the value 4.1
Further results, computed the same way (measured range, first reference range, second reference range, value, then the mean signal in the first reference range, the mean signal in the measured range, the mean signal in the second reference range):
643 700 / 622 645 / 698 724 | -1.8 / 1.64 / 1.64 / 1.53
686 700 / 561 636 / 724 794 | -0.6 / 1.59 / 1.55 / 1.41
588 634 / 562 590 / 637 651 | 8.3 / 1.85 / 1.44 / 1.67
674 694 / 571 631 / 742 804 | -2.0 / 1.54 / 1.61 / 1.38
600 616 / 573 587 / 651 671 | 5.5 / 1.84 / 1.18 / 1.67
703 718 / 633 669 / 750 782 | -0.1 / 1.67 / 1.53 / 1.38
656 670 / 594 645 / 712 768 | -2.1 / 1.45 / 1.67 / 1.46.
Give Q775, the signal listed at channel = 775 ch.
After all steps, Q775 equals 1.367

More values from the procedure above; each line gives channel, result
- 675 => 1.608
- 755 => 1.455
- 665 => 1.677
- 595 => 1.752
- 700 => 1.538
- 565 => 1.902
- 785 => 1.327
